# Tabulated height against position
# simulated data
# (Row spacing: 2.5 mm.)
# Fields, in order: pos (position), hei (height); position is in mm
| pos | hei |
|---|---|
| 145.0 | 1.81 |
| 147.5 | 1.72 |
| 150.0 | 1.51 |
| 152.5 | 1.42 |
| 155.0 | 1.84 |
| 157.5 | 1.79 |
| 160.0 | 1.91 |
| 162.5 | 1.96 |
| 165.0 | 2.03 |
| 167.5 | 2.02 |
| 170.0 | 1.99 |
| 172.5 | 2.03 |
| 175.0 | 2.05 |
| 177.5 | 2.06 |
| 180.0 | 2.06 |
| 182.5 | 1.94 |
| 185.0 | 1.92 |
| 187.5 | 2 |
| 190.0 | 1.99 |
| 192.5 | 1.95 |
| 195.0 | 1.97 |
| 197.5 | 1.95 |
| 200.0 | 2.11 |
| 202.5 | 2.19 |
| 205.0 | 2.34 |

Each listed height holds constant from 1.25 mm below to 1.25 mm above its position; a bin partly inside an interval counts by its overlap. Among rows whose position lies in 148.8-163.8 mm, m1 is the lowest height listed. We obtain 1.42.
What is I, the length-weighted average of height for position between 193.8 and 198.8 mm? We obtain 1.96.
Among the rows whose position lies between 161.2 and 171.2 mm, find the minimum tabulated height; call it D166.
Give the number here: 1.96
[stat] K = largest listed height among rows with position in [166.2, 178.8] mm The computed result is 2.06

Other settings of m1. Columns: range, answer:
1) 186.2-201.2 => 1.95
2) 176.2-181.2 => 2.06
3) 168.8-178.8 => 1.99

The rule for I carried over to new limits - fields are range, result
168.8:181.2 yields 2.04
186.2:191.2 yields 1.99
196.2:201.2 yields 2.03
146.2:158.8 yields 1.66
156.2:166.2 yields 1.92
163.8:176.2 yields 2.02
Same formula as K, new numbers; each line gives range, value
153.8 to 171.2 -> 2.03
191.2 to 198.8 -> 1.97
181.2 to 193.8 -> 2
